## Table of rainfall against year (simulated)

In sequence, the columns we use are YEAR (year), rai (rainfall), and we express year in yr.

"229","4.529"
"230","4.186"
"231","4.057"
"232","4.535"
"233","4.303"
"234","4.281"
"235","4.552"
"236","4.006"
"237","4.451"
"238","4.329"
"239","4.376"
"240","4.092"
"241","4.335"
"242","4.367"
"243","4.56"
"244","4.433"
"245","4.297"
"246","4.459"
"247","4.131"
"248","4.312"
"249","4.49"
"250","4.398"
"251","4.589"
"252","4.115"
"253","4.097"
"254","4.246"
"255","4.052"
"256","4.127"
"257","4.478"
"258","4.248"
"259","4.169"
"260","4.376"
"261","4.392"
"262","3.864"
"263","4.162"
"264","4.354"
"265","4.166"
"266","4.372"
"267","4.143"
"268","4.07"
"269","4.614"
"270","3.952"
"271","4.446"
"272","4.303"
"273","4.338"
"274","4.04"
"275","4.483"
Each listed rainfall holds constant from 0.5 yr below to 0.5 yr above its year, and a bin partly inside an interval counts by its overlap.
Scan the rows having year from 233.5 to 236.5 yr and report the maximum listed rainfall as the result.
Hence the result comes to 4.552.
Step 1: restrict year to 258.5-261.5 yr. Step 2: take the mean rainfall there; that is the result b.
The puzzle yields 4.31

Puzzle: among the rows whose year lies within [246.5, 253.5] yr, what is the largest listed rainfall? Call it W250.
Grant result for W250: 4.589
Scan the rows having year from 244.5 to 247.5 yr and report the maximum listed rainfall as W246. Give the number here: 4.459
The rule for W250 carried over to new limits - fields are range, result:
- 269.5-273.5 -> 4.446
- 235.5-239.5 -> 4.451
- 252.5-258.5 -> 4.478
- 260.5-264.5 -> 4.392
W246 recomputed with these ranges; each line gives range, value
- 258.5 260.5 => 4.376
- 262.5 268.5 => 4.372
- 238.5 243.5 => 4.56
